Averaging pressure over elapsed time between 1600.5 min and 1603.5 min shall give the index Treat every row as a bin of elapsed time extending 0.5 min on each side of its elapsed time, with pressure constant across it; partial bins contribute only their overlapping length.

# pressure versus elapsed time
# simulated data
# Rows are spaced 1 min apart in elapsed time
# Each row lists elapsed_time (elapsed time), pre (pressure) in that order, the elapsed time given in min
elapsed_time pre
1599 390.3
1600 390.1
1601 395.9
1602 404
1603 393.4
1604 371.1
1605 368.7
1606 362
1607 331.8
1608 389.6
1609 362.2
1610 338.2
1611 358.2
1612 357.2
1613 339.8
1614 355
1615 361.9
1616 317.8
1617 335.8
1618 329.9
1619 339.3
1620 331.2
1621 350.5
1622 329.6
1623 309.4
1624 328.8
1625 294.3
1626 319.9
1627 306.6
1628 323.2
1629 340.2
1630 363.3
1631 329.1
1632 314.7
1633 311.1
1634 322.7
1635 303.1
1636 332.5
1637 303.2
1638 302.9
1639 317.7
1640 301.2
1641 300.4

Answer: 398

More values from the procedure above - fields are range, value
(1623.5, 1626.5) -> 314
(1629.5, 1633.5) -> 330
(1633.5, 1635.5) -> 313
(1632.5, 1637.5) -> 315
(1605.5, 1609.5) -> 361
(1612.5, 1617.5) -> 342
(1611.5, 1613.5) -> 348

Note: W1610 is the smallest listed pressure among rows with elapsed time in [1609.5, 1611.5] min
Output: 338.2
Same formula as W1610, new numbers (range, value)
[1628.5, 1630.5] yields 340.2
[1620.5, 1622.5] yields 329.6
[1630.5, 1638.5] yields 302.9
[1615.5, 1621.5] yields 317.8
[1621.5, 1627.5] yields 294.3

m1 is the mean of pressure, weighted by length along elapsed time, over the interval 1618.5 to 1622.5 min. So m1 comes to 338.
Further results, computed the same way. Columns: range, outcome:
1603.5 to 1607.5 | 358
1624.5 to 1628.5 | 311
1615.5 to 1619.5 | 331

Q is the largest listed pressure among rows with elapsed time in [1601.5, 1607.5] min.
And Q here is 404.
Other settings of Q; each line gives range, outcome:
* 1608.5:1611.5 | 362.2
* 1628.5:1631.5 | 363.3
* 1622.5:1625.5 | 328.8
